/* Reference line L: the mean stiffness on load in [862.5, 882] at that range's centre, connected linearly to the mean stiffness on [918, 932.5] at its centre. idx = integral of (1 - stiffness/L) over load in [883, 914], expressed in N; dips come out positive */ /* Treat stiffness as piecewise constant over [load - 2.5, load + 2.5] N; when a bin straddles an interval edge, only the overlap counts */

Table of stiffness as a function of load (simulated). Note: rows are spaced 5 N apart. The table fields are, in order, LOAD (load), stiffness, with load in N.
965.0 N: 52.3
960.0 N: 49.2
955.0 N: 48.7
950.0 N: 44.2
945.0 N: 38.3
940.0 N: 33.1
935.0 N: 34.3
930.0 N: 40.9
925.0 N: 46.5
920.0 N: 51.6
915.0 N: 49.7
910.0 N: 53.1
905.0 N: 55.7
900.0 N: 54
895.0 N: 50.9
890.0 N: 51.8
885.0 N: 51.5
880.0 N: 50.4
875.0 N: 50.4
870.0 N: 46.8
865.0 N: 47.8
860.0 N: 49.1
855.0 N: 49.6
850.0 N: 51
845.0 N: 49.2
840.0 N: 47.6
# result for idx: -3.4 N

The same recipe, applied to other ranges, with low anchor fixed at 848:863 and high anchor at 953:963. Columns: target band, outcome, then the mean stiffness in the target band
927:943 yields 4.15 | 36.5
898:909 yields -1.15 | 54.6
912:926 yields -0.09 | 49.7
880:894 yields -0.50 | 51.3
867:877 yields 0.24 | 48.5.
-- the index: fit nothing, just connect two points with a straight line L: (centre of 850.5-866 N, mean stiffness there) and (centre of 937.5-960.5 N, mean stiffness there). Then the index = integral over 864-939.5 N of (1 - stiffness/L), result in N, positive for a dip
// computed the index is -4.6 N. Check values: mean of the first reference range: 49.2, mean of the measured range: 48.6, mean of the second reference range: 42.1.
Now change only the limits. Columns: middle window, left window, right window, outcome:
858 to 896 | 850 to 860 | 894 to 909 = 1.4 N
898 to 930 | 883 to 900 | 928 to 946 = -4.9 N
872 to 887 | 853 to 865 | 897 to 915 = 0.1 N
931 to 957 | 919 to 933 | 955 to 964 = 4.4 N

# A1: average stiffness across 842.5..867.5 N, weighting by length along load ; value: 49.3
